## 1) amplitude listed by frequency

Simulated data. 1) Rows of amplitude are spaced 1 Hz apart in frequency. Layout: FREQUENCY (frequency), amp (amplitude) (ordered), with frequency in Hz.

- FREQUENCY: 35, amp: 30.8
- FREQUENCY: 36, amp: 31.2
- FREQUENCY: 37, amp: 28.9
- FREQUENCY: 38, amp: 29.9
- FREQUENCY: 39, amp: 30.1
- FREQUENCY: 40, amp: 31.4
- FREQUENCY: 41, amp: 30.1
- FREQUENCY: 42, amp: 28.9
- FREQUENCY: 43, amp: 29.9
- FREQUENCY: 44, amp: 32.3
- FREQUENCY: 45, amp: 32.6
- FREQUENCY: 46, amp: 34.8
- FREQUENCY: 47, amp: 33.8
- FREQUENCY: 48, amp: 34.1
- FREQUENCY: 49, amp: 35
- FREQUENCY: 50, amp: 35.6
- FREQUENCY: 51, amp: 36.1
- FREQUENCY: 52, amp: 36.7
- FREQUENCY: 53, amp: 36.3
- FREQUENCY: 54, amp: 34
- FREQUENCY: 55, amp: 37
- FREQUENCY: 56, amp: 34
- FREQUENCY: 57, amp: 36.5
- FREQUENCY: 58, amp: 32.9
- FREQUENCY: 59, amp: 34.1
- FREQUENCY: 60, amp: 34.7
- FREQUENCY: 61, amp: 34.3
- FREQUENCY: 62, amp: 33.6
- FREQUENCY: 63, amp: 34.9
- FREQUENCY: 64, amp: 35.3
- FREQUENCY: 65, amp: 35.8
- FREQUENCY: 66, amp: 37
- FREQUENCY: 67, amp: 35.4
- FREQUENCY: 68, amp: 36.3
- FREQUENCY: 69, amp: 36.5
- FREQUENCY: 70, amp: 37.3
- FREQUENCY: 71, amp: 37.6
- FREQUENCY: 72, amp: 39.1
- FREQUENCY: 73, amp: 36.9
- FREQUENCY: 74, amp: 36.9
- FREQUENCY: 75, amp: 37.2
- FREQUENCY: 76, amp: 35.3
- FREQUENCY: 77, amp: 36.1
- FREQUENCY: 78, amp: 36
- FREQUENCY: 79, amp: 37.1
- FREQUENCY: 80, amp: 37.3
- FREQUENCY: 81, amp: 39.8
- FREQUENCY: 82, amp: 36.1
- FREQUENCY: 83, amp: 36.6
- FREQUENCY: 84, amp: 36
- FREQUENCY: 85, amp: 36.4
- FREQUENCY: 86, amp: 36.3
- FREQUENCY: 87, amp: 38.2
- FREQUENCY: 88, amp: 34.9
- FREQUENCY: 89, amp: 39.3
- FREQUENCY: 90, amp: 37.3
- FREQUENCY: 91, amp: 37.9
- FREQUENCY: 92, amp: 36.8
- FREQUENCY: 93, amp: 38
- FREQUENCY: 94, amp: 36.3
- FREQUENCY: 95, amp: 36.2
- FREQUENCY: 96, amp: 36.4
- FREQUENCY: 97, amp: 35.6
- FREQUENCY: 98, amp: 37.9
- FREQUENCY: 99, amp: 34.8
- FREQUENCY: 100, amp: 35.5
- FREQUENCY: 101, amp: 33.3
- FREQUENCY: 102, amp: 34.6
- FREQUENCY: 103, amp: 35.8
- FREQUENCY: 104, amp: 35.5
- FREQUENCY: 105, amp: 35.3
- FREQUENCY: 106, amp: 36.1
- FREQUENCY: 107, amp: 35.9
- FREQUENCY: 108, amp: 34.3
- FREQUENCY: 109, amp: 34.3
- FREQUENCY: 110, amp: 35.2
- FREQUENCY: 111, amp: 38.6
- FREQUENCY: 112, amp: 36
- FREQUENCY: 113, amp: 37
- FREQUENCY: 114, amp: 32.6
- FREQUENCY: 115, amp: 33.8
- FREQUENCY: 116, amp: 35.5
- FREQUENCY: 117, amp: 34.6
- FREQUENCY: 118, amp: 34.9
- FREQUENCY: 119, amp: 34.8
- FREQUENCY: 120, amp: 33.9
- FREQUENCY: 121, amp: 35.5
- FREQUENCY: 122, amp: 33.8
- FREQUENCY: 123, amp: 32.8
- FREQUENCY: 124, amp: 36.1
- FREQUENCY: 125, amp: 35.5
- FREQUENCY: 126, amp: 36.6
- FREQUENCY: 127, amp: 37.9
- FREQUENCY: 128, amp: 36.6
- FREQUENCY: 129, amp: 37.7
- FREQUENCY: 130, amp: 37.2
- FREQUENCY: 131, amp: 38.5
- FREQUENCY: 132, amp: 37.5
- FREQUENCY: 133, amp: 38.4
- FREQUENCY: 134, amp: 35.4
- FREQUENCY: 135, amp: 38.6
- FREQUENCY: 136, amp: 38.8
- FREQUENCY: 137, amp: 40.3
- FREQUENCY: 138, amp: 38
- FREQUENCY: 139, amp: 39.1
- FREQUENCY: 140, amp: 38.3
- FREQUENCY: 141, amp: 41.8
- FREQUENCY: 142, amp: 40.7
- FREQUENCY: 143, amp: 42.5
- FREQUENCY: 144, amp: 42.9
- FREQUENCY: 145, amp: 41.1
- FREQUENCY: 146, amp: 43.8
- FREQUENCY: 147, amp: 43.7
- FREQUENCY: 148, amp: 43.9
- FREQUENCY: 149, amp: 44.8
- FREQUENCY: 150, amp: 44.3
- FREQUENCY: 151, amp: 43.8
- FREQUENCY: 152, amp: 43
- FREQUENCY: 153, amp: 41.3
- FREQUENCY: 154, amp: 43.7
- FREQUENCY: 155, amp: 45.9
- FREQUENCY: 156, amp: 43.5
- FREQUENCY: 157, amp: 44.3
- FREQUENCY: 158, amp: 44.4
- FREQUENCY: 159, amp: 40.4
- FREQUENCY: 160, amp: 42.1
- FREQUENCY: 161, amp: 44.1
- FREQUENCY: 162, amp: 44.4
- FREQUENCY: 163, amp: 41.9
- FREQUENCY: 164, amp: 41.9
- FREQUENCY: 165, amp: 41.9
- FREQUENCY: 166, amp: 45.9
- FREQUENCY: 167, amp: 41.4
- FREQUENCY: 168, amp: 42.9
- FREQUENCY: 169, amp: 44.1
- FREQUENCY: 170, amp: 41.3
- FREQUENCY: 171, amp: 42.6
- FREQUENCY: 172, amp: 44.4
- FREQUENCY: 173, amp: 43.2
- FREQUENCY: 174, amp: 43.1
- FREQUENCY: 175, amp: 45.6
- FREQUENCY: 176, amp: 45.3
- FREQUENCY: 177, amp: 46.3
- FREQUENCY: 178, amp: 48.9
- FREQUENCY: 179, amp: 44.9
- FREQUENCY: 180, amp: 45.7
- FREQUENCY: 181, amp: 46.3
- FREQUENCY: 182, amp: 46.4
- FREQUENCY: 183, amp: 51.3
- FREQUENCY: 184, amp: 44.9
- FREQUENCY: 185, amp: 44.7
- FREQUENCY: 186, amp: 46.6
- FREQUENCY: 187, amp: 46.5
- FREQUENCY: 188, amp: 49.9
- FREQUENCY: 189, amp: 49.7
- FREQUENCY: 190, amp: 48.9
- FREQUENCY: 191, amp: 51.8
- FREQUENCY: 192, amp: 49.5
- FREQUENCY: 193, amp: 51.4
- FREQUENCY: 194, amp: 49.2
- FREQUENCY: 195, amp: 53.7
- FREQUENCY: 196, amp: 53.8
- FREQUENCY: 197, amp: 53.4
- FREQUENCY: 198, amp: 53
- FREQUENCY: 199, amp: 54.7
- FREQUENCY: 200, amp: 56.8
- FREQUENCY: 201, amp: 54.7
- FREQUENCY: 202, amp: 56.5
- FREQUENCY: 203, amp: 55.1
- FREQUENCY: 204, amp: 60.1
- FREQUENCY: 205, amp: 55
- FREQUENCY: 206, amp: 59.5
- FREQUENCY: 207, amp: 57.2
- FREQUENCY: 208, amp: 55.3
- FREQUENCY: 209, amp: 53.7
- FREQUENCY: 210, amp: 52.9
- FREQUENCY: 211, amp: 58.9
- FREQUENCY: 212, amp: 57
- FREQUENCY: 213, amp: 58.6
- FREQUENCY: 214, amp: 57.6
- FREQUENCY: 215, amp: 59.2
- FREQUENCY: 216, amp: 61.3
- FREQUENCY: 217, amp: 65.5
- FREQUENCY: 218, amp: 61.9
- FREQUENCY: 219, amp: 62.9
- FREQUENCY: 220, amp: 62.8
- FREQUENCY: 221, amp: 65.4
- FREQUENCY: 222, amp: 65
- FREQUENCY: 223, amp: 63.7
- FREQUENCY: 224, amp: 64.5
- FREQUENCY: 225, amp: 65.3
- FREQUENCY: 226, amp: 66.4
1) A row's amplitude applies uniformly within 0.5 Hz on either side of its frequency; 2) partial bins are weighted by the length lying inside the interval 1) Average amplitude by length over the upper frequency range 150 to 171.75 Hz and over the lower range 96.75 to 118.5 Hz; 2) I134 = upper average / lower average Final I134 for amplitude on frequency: 1.22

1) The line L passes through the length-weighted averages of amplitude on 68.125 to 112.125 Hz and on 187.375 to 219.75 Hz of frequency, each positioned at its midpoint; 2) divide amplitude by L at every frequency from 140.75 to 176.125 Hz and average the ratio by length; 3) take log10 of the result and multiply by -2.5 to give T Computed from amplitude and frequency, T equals 0.11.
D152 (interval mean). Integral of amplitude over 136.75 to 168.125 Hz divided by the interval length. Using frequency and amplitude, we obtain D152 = 42.6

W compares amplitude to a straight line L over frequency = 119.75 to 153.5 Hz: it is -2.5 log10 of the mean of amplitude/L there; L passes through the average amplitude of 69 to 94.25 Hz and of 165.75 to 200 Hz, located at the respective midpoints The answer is 0.09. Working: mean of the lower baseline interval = 37.1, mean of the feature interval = 39.3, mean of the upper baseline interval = 47.5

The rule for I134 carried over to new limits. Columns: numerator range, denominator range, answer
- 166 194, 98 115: 1.31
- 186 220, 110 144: 1.49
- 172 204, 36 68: 1.47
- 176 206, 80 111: 1.40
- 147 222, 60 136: 1.38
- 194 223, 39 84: 1.65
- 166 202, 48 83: 1.33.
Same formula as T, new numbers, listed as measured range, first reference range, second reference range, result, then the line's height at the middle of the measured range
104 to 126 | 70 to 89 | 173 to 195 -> 0.156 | 40.5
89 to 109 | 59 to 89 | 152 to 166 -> 0.069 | 38.4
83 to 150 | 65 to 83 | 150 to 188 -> 0.085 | 40.2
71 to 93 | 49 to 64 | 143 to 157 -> 0.009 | 37.4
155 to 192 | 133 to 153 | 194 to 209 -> 0.080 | 48.6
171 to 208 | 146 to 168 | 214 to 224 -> 0.073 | 53.6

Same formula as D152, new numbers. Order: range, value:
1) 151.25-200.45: 46.3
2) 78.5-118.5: 36.1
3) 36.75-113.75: 35.4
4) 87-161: 38.2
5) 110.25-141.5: 36.6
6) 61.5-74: 36.3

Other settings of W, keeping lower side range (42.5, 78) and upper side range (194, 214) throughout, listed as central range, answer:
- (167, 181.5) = 0.16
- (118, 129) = 0.24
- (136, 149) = 0.14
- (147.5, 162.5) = 0.12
